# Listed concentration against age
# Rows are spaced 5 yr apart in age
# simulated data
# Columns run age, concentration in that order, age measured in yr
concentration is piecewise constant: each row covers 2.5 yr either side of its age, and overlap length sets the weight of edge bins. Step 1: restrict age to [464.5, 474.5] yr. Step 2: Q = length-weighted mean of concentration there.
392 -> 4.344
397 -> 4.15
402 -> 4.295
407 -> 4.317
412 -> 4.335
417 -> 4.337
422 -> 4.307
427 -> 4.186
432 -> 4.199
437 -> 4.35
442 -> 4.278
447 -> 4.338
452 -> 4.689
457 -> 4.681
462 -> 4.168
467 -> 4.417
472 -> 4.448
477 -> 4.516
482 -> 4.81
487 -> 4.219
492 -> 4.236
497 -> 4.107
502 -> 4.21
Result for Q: 4.43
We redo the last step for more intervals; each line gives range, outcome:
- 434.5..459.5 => 4.47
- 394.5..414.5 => 4.27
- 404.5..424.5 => 4.32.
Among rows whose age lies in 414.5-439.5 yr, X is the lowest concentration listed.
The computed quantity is 4.186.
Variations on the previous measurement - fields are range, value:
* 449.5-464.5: 4.168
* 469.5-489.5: 4.219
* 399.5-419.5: 4.295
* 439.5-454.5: 4.278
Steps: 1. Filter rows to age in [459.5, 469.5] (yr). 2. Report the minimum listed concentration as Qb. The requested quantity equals 4.168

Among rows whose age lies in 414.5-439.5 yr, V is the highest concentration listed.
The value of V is 4.35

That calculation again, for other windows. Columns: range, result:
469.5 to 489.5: 4.81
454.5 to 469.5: 4.681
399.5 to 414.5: 4.335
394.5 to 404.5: 4.295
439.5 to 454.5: 4.689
